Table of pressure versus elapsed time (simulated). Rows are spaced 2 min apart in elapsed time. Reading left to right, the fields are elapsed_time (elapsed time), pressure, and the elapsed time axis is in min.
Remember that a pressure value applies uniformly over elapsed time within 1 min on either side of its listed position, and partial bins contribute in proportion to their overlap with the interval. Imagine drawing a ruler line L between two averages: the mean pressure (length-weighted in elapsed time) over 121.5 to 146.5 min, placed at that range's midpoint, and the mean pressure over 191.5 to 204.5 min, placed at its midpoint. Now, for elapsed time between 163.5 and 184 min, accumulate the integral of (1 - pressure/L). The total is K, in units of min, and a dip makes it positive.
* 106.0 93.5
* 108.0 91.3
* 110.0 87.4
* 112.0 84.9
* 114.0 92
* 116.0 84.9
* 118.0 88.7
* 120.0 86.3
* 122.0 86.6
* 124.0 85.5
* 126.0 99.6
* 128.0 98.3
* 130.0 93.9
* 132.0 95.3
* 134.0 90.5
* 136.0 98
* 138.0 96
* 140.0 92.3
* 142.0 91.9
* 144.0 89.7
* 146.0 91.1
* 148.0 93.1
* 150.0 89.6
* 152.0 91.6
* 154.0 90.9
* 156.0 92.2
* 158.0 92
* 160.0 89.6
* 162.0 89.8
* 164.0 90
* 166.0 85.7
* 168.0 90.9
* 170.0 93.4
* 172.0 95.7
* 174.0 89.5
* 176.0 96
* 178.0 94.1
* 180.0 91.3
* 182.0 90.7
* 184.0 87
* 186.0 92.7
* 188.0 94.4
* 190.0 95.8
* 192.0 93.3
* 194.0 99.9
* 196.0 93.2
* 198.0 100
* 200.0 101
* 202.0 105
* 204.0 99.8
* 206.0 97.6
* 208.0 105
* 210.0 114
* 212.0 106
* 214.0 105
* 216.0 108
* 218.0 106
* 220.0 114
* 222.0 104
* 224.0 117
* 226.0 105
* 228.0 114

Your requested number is 1.12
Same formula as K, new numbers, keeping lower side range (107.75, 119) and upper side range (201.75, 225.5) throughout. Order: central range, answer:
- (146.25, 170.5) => 1.4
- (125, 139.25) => -0.7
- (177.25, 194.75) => 1.5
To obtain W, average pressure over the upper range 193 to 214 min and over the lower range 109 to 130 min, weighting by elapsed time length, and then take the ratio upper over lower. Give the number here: 1.1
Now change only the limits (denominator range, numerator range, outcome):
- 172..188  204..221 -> 1.16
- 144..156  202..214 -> 1.15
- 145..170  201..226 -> 1.18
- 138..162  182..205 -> 1.05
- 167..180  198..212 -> 1.11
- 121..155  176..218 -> 1.07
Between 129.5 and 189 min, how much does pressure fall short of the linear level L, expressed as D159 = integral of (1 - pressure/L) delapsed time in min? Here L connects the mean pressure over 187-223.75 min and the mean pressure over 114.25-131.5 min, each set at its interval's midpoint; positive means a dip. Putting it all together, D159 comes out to 2.4 min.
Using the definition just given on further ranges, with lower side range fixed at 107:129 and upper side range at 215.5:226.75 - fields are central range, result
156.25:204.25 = 3.7 min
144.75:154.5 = 0.4 min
